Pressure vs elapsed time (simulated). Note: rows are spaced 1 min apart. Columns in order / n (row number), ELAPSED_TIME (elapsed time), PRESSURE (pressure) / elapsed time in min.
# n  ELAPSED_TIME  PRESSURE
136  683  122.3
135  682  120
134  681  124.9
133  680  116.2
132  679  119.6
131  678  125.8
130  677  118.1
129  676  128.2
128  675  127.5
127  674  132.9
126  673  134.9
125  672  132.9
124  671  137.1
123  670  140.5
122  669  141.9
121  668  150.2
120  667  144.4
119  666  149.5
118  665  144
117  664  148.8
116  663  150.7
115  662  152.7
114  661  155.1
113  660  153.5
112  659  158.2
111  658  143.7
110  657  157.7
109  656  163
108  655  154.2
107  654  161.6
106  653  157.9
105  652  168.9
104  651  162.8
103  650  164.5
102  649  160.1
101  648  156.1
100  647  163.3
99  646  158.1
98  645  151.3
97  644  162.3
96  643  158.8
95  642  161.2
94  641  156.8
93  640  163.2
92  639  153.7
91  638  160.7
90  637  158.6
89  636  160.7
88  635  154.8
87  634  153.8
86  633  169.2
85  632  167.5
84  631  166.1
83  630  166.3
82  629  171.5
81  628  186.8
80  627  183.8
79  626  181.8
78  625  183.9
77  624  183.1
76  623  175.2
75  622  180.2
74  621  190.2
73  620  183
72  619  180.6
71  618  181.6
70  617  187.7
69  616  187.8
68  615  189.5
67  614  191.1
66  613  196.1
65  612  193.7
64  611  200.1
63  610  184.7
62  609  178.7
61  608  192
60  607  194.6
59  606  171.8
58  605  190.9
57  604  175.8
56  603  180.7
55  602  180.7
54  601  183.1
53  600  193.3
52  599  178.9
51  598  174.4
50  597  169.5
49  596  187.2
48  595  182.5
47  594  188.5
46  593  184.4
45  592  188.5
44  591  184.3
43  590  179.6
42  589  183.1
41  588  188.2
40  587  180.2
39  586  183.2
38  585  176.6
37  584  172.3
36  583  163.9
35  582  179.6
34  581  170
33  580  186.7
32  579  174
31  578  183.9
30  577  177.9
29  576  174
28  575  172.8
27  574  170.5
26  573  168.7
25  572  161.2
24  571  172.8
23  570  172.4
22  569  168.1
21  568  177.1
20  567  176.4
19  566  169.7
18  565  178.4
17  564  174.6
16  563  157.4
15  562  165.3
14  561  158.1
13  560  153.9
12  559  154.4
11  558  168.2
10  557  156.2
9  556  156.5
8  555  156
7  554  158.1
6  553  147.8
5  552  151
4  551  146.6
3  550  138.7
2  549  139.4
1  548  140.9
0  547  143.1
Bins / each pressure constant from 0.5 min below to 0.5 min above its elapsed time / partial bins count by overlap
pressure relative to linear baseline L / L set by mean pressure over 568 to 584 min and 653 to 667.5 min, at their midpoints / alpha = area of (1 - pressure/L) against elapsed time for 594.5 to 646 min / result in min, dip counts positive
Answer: -4.40 min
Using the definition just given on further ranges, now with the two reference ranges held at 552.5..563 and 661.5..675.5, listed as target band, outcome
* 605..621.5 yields -4.2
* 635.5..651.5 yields -1.5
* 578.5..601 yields -4.0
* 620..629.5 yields -2.2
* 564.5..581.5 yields -2.0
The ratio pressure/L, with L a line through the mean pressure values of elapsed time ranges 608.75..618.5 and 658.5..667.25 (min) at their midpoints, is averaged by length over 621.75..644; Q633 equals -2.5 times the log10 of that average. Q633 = 0.04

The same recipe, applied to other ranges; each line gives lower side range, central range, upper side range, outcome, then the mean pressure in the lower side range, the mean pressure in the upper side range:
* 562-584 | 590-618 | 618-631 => -0.050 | 173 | 180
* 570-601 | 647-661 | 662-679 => -0.092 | 178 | 138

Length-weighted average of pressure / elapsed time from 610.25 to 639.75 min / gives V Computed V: 177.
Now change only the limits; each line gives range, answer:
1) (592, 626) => 185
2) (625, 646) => 165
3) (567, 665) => 173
